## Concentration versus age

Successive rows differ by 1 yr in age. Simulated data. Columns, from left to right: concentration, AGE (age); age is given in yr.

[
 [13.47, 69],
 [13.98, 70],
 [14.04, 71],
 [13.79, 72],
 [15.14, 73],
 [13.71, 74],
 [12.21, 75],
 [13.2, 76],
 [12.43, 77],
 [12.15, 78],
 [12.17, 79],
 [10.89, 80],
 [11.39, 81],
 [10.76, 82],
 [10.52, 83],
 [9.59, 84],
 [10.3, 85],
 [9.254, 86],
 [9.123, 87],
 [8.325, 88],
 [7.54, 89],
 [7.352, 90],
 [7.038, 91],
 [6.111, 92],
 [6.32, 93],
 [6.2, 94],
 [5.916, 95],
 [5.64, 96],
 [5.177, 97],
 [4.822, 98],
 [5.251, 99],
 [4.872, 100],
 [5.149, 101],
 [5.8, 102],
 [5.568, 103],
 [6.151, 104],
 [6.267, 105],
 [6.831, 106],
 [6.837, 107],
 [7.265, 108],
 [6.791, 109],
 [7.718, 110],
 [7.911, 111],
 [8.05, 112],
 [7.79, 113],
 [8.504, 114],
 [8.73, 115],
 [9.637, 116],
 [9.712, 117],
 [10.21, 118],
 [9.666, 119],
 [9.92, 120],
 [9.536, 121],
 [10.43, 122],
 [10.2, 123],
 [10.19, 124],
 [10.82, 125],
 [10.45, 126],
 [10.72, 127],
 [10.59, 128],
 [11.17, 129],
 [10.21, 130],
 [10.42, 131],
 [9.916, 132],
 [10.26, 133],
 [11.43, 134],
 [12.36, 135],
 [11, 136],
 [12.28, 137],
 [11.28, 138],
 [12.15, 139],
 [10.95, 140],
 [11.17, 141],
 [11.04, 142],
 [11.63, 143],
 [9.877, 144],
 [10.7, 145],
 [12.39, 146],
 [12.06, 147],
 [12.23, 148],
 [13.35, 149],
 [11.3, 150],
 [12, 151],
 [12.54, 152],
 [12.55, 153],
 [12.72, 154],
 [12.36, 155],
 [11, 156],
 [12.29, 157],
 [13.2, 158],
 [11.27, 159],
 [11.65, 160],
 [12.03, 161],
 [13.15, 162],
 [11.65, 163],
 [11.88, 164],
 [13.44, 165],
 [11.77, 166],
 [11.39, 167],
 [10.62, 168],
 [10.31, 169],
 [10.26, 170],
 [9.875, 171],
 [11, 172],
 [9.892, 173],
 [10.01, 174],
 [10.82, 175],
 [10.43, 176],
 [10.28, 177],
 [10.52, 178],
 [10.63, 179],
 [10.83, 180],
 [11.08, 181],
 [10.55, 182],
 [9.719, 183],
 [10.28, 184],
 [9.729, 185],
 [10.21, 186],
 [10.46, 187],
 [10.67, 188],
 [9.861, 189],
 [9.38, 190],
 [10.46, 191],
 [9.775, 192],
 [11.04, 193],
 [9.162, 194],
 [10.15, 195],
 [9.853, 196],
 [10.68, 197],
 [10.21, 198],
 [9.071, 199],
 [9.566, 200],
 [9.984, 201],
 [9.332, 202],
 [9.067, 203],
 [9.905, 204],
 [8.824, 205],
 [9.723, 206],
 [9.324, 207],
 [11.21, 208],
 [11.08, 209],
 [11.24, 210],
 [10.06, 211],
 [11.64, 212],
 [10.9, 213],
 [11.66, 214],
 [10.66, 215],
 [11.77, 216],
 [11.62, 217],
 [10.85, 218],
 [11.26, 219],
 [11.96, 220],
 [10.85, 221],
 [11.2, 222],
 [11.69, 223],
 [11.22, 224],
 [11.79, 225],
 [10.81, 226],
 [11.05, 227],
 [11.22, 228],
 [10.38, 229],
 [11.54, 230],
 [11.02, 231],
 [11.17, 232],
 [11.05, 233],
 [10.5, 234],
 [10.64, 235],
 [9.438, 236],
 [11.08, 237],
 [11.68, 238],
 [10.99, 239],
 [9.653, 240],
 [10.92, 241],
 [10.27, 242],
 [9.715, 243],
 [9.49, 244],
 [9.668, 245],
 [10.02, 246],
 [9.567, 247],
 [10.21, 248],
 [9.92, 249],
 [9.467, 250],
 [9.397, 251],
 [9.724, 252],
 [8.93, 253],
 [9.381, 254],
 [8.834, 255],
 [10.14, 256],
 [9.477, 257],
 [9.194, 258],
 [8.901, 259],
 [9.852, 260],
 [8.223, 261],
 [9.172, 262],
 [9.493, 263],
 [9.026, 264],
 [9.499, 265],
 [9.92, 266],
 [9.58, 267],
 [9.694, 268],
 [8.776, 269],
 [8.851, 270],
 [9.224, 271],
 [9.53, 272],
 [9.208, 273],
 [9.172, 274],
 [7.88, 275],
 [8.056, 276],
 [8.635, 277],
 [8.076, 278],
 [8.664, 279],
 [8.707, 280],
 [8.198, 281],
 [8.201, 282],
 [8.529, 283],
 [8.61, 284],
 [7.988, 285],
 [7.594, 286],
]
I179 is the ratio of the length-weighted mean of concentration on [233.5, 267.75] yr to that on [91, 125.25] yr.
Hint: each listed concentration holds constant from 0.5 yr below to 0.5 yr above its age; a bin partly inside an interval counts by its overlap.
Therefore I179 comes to 1.3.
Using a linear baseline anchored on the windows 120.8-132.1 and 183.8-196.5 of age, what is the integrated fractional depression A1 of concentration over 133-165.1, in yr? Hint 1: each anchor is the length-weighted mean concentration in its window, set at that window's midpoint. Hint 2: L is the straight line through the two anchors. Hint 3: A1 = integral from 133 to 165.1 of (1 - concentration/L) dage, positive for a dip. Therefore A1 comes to -4.86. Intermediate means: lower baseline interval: 10.4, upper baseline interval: 10.1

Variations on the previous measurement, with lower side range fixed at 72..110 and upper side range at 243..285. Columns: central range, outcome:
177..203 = -3.7 yr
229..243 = -2.6 yr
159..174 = -4.4 yr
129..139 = -2.9 yr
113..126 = -1.8 yr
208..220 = -3.0 yr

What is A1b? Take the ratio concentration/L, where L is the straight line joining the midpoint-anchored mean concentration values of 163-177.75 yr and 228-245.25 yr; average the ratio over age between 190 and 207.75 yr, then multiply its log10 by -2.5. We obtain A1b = 0.10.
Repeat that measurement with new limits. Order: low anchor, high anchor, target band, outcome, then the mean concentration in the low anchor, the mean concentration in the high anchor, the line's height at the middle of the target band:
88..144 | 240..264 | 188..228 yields -0.137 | 8.68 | 9.55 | 9.27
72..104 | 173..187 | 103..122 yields 0.126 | 8.75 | 10.4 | 9.18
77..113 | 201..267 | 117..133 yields -0.237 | 7.7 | 10.3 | 8.26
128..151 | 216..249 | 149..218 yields 0.026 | 11.3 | 10.8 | 11.1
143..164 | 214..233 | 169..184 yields 0.131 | 12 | 11.2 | 11.8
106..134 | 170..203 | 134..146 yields -0.181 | 9.39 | 10.2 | 9.62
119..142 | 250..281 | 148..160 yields -0.166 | 10.8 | 9.1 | 10.5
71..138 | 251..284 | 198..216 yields -0.129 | 9.2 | 9.02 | 9.09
